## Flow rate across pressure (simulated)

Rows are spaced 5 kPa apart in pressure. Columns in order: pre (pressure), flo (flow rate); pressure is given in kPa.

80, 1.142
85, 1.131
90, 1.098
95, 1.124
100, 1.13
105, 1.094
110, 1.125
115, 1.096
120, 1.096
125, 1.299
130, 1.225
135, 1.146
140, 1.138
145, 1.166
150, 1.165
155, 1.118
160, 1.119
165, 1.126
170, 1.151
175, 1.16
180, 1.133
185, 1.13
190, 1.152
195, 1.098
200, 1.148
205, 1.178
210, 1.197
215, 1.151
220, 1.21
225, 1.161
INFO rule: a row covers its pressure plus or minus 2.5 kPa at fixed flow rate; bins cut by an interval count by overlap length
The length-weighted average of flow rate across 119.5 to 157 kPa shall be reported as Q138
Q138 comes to 1.17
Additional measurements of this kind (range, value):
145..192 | 1.14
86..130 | 1.14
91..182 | 1.14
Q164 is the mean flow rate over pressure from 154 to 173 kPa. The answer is 1.13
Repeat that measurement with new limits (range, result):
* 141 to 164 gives 1.14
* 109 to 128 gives 1.16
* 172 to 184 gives 1.14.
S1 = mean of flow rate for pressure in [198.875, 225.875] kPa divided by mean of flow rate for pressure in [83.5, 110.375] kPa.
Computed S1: 1.05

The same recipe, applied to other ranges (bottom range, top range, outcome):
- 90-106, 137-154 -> 1.03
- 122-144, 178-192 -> 0.95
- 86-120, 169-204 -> 1.03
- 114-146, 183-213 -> 0.98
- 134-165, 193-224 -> 1.02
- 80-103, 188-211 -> 1.03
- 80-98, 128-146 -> 1.04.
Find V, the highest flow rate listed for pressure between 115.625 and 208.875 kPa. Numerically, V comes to 1.299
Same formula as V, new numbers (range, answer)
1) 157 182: 1.16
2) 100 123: 1.13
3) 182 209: 1.178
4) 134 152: 1.166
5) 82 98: 1.131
